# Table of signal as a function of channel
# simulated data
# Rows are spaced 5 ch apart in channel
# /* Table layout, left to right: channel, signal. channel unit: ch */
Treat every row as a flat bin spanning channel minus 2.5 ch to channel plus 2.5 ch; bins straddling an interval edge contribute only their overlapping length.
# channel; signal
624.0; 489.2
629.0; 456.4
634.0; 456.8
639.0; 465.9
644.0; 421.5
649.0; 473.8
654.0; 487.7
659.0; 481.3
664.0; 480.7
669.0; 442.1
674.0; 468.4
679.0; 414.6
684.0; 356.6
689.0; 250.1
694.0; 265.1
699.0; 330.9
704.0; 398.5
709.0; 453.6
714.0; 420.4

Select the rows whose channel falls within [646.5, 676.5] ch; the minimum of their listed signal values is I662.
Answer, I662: 442.1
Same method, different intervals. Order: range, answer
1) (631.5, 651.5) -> 421.5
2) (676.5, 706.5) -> 250.1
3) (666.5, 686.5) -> 356.6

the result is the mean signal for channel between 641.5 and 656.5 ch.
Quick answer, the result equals 461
